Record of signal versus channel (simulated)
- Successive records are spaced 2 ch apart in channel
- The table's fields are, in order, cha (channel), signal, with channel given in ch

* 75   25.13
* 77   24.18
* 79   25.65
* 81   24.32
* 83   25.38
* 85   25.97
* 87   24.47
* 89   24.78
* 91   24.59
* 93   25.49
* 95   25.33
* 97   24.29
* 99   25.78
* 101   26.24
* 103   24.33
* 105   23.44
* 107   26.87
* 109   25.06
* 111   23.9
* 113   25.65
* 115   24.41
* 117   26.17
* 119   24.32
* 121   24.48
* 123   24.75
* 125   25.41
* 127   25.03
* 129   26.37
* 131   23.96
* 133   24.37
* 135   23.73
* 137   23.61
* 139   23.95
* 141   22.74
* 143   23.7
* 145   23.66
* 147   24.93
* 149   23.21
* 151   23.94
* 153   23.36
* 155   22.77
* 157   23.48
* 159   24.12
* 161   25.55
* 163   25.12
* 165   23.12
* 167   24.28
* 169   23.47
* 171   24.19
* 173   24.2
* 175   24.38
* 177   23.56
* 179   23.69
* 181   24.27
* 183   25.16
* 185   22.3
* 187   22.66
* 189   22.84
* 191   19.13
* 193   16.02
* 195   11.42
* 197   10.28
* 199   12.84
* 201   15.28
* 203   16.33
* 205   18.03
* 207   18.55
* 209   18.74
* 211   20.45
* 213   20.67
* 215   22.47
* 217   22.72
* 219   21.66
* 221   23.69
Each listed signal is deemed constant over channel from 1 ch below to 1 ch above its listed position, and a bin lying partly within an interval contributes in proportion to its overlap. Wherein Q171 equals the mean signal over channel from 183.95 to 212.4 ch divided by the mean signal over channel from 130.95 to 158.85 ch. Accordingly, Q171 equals 0.74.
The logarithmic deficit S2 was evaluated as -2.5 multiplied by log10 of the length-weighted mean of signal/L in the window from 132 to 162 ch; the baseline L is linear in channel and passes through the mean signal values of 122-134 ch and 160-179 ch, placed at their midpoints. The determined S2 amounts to 0.04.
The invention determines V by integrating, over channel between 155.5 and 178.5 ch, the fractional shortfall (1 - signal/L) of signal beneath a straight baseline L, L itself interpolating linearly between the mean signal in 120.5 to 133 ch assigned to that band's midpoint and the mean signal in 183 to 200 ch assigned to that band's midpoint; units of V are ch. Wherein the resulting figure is -4.2 ch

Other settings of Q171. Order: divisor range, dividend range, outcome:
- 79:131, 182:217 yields 0.74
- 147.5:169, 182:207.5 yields 0.74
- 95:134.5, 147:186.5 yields 0.96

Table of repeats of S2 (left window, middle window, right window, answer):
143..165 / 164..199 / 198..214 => -0.02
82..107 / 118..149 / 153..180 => 0.01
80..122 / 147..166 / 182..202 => -0.16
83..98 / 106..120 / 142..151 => -0.03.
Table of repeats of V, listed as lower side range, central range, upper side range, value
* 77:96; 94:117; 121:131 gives 0.03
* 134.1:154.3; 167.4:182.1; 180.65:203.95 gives -2.85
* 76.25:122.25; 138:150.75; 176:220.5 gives -0.68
